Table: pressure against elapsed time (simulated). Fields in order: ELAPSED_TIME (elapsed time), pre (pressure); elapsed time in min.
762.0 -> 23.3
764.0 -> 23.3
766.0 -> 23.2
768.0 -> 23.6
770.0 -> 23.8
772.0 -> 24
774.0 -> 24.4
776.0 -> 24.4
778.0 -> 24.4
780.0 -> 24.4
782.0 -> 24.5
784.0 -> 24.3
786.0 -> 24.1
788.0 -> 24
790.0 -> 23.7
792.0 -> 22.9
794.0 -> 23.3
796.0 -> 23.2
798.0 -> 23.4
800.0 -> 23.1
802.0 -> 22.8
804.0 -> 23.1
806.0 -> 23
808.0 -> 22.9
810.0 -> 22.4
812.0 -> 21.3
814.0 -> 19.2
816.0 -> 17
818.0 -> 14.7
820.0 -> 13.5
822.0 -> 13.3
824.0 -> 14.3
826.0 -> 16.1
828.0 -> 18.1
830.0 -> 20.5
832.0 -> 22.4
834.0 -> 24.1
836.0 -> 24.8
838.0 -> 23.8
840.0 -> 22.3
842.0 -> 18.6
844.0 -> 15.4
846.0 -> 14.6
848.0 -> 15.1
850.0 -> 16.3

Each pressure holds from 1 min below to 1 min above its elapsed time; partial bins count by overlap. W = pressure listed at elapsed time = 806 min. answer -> 23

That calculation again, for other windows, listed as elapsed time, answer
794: 23.3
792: 22.9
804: 23.1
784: 24.3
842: 18.6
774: 24.4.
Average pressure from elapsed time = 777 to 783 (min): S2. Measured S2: 24.4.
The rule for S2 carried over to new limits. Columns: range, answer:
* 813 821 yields 16.1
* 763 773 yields 23.6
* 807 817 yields 20.6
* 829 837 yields 23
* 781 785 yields 24.4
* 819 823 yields 13.4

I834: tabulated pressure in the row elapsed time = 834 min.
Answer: 24.1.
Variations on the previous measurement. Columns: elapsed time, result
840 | 22.3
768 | 23.6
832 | 22.4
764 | 23.3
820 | 13.5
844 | 15.4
